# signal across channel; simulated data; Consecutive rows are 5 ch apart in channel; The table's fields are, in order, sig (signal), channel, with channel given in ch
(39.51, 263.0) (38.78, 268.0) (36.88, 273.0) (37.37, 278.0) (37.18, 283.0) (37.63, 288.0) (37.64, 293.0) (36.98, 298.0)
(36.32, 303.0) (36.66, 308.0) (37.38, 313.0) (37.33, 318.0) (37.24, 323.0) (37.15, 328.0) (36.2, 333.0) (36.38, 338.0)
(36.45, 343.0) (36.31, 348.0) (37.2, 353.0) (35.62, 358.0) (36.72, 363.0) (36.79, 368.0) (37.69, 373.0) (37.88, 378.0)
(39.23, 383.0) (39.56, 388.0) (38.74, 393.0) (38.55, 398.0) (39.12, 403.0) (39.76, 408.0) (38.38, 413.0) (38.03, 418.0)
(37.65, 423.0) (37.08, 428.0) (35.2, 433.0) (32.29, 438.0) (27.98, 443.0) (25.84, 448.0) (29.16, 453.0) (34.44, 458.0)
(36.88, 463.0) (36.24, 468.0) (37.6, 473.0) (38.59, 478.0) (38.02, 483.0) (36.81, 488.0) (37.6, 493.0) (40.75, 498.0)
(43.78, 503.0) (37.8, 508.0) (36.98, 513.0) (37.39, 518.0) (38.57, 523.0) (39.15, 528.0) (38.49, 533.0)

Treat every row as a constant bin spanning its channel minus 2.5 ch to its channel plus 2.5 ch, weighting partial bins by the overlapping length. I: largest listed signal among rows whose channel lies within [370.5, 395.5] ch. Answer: 39.56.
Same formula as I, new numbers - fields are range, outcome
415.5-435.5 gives 38.03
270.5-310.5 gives 37.64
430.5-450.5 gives 35.2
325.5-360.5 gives 37.2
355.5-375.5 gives 37.69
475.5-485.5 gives 38.59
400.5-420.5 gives 39.76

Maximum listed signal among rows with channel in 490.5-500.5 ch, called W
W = 40.75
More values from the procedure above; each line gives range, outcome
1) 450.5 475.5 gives 37.6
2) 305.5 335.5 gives 37.38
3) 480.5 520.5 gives 43.78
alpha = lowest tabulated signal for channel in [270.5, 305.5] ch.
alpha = 36.32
